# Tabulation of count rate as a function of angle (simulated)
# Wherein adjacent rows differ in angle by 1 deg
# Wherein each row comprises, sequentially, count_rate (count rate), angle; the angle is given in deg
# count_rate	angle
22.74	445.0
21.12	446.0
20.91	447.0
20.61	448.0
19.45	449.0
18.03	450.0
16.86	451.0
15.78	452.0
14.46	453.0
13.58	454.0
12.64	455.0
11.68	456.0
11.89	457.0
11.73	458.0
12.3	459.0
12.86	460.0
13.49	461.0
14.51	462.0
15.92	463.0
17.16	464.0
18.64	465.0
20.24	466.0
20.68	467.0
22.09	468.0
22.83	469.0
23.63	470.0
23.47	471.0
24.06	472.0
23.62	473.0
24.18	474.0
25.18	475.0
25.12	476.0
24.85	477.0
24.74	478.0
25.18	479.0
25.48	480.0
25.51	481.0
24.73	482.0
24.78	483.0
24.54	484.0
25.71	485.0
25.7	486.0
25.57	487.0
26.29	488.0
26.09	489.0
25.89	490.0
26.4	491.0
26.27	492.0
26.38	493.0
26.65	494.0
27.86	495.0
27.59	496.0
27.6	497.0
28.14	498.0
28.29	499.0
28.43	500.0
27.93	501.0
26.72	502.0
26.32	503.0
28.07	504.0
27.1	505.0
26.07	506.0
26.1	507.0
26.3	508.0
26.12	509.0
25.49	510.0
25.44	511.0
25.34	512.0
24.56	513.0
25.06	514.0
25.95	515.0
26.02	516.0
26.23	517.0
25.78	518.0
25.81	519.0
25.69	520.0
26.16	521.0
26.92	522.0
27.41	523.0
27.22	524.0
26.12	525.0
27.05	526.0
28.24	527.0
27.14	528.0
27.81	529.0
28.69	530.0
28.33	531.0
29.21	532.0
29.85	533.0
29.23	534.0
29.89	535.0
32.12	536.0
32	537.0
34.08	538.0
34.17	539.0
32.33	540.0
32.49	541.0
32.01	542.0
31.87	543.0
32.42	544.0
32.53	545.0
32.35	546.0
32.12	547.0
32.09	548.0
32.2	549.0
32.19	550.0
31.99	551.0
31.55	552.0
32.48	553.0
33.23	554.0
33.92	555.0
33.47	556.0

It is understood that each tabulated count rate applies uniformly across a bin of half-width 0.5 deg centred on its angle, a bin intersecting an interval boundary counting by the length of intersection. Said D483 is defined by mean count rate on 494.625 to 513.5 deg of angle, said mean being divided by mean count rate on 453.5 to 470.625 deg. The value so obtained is 1.65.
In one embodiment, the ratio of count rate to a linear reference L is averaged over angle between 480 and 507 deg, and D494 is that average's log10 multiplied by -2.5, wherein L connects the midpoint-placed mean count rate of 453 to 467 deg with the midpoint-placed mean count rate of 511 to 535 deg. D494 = -0.25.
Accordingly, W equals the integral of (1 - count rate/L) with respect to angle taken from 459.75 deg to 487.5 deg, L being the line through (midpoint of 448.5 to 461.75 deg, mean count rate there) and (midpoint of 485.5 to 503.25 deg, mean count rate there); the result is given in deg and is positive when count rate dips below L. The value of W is -2.9 deg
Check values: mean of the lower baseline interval 14.2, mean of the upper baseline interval 26.9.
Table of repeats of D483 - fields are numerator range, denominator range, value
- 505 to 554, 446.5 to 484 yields 1.48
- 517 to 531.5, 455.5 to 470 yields 1.65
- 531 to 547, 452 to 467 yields 2.17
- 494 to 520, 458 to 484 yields 1.25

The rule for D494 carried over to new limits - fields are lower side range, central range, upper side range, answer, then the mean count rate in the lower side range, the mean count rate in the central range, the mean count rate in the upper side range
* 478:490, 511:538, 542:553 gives 0.08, 25.4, 27.5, 32.1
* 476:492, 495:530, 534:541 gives 0.09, 25.4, 26.7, 32.2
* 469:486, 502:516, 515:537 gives 0.03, 24.6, 26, 27.7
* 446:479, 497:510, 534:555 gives -0.07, 18.8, 27.1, 32.3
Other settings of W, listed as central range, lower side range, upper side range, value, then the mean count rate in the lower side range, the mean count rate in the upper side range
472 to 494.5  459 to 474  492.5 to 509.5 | -2.2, 19.4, 27.2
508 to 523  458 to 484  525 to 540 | 0.9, 21.3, 29.8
